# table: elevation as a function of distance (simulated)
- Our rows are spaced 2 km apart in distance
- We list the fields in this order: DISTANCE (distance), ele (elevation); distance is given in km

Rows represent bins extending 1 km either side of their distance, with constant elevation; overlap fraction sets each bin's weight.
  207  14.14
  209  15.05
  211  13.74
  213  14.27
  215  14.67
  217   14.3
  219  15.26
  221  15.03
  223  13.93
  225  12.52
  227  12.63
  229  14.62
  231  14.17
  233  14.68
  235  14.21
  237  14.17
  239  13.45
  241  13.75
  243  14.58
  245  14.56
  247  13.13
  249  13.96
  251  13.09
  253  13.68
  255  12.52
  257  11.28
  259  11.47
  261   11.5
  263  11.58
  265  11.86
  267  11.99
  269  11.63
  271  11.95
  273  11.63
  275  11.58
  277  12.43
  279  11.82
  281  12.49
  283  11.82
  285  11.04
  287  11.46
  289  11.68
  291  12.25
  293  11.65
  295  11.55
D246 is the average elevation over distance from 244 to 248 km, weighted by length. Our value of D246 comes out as 13.8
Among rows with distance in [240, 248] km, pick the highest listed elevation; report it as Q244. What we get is 14.58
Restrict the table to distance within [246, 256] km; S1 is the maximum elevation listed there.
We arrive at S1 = 13.96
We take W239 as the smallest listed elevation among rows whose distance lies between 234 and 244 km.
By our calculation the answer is 13.45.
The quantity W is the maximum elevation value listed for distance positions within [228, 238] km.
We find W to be 14.68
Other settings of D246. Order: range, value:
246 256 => 13.3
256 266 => 11.5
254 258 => 11.9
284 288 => 11.2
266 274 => 11.8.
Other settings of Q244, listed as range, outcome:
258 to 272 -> 11.99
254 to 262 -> 12.52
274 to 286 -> 12.49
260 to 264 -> 11.58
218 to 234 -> 15.26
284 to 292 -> 12.25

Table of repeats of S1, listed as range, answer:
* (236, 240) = 14.17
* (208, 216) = 15.05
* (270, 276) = 11.95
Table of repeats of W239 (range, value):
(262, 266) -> 11.58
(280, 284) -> 11.82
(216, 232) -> 12.52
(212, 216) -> 14.27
